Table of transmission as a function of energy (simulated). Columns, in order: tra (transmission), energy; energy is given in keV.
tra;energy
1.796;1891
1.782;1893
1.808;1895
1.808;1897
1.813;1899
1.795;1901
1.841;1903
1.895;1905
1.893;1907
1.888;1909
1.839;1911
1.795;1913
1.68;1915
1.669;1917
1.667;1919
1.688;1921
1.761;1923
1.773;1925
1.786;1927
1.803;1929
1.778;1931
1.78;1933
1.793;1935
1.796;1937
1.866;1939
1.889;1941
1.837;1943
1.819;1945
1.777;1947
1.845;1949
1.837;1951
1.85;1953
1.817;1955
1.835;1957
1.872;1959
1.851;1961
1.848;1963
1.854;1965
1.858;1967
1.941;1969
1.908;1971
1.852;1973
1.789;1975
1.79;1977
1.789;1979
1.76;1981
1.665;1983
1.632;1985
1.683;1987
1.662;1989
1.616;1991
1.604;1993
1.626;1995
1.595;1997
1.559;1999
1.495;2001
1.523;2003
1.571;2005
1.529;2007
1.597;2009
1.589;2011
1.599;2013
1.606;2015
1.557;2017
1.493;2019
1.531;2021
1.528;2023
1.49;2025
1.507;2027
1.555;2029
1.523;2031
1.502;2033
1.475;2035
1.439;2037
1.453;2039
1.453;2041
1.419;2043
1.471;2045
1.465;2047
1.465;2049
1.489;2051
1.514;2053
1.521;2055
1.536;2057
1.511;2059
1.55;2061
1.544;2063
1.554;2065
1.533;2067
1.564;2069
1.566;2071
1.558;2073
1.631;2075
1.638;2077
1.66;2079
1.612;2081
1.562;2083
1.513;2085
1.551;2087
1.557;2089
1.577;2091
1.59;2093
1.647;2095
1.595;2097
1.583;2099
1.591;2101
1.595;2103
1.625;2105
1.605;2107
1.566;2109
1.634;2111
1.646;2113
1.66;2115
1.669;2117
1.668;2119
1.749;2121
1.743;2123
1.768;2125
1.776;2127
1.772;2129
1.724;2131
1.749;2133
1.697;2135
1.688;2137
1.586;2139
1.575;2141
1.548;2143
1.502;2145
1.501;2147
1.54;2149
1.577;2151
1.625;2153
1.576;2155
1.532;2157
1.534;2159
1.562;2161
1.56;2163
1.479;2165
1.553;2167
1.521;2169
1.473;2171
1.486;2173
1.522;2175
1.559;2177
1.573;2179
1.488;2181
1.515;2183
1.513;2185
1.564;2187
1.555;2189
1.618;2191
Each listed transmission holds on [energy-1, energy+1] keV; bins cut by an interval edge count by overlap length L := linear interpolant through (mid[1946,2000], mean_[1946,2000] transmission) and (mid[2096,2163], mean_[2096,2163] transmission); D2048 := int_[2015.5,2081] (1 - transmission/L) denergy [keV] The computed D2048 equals 6.8 keV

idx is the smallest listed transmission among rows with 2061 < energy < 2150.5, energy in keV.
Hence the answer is 1.501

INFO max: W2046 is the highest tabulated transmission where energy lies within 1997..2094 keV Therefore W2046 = 1.66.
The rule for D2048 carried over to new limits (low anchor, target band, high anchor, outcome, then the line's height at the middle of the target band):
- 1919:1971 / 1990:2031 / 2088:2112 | 4.0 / 1.73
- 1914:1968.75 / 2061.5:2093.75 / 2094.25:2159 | 2.0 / 1.68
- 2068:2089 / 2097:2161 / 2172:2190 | -3.0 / 1.56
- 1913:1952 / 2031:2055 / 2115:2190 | 3.1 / 1.69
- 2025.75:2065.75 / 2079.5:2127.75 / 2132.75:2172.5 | -3.0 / 1.53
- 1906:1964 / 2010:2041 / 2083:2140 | 3.6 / 1.72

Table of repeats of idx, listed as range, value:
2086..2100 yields 1.551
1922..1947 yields 1.761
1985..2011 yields 1.495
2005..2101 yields 1.419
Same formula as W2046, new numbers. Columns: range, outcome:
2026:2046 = 1.555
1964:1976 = 1.941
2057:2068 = 1.554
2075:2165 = 1.776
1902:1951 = 1.895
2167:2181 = 1.573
